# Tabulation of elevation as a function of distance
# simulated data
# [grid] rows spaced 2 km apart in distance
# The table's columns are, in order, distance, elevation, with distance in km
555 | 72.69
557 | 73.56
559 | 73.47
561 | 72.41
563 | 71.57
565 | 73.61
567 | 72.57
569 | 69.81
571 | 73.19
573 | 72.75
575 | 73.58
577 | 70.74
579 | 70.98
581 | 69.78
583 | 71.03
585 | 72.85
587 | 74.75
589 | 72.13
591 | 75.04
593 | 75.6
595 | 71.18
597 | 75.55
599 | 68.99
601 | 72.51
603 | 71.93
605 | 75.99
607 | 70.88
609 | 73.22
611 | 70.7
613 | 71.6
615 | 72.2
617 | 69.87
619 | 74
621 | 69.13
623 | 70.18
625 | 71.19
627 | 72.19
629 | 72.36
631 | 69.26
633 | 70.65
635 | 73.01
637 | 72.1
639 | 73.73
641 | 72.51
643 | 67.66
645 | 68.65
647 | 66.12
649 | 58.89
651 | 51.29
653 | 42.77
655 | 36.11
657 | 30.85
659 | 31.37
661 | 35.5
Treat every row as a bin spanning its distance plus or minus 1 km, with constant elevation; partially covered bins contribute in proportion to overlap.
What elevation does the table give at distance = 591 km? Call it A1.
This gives 75.04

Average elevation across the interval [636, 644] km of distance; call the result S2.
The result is 71.5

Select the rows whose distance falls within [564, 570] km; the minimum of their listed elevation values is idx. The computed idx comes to 69.81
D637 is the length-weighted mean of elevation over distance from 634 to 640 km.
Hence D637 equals 72.9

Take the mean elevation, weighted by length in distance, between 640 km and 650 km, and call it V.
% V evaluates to 66.8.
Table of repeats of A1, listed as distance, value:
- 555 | 72.69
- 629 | 72.36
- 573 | 72.75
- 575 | 73.58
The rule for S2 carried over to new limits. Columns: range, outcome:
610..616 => 71.5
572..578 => 72.4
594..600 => 71.9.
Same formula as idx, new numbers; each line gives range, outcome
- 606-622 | 69.13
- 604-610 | 70.88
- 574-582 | 69.78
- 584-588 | 72.85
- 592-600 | 68.99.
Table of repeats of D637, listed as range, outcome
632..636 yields 71.8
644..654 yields 57.5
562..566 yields 72.6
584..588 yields 73.8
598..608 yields 72.1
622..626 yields 70.7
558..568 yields 72.7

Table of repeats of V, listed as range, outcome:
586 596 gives 73.7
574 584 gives 71.2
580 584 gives 70.4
